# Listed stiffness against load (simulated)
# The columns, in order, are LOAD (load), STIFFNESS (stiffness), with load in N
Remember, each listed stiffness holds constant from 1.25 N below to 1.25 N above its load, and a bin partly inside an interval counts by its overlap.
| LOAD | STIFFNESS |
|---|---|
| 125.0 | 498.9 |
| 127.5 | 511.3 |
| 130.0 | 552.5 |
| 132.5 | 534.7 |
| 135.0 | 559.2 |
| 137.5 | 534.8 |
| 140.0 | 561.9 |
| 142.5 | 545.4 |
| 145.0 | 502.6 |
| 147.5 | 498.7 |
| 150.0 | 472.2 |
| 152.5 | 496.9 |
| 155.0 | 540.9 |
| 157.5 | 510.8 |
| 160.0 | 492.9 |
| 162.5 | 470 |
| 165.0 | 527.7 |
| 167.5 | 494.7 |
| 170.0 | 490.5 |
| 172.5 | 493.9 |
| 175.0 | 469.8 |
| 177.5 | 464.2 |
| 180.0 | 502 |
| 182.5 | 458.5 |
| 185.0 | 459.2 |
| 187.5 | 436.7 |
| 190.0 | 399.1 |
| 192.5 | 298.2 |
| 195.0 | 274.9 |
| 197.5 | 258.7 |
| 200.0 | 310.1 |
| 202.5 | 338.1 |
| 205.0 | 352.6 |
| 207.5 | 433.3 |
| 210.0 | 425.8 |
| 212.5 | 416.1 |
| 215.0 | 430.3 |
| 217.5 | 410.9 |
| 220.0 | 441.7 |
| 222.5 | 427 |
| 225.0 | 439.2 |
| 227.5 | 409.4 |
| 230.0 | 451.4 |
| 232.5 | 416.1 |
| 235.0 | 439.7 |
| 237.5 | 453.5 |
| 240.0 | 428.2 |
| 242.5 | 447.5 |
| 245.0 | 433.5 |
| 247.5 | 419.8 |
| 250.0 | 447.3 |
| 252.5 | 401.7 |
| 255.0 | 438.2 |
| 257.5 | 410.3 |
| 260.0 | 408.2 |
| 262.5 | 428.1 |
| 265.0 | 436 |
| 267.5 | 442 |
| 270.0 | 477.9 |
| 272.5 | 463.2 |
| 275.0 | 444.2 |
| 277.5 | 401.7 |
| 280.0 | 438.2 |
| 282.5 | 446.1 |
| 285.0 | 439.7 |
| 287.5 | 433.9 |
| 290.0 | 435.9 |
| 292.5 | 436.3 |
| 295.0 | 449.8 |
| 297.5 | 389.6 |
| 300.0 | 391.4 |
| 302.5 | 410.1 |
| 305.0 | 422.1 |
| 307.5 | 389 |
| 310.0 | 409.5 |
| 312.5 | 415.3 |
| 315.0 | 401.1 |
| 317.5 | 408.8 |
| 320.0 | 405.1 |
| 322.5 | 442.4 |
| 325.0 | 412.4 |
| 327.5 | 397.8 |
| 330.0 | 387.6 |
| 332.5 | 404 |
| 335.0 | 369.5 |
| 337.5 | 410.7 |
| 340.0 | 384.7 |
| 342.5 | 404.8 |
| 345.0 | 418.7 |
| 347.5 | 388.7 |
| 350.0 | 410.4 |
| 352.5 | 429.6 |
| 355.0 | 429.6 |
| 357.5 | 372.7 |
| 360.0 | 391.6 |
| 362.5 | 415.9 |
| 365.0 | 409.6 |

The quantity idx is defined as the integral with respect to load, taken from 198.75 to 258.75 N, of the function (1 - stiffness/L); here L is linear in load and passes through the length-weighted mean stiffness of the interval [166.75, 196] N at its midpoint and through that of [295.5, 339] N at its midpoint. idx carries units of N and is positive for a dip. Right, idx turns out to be 1.1 N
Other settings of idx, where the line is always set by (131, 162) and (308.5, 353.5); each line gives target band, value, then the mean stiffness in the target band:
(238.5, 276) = 1.3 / 435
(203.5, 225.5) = 2.7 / 418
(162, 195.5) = 3.5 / 449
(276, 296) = -0.1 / 435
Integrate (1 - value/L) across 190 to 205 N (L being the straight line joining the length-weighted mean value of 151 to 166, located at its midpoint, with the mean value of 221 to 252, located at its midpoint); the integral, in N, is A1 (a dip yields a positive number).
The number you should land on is 5.1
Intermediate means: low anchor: 506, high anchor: 434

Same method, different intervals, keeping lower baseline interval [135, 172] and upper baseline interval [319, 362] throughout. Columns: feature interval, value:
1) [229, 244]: 0.8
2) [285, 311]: 0.6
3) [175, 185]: 0.5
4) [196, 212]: 4.2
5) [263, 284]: 0.0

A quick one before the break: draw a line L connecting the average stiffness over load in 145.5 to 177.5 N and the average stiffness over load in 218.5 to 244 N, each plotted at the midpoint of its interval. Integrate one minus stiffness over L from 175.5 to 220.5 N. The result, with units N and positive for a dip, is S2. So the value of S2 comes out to 6.6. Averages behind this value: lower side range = 495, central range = 395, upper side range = 435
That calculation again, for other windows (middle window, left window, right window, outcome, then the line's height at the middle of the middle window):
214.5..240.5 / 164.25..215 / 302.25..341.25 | -1.3 N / 412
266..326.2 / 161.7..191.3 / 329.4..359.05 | -0.5 N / 421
